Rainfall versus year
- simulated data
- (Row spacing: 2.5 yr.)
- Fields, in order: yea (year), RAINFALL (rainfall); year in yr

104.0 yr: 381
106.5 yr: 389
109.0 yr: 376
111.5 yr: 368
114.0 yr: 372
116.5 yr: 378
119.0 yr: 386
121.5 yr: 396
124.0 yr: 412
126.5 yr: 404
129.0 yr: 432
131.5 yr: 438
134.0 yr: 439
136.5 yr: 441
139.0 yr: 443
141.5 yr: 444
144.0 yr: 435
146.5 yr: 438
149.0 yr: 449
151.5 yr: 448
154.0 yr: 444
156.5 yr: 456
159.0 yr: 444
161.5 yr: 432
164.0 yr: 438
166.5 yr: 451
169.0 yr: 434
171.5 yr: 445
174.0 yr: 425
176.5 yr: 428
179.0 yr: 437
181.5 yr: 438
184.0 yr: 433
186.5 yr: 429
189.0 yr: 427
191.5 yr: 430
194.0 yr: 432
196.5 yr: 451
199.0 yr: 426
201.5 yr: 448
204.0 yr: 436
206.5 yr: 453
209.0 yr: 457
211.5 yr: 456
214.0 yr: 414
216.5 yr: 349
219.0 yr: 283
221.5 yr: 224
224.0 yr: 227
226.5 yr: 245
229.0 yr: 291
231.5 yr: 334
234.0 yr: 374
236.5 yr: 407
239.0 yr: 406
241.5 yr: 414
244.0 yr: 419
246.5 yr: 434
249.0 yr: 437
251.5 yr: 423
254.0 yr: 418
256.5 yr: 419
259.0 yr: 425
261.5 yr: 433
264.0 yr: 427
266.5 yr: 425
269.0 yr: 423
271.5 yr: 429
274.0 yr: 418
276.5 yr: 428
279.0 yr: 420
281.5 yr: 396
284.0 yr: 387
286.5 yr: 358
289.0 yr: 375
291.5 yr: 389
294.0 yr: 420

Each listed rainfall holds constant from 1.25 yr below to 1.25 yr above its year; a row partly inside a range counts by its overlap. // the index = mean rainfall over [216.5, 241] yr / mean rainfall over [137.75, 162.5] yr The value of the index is 0.71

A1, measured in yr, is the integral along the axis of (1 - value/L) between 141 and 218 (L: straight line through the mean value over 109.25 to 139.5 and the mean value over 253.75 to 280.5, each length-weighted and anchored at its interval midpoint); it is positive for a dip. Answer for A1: -4.1 yr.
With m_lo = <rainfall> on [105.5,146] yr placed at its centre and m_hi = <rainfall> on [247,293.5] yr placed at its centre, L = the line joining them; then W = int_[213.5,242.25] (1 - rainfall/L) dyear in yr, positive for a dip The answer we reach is 5.9 yr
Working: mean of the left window 410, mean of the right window 413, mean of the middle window 327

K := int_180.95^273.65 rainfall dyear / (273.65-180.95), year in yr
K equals 400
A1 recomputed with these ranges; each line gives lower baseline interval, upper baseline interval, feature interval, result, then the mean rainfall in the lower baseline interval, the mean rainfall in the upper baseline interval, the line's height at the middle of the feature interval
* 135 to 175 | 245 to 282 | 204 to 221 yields 1.4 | 442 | 424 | 432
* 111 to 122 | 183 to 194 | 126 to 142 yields -1.8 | 380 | 430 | 392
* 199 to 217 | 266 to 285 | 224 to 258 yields 3.5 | 434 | 416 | 425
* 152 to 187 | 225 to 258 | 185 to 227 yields 2.3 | 439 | 385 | 412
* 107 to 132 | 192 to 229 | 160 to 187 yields -3.6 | 395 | 377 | 384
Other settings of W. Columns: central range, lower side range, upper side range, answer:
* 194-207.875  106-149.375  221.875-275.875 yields -1.5 yr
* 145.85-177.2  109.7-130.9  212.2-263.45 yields -4.5 yr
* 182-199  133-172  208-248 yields -1.4 yr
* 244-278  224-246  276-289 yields -4.4 yr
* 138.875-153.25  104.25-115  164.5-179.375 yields -1.1 yr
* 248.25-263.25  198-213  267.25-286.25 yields -0.1 yr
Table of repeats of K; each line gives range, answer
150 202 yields 438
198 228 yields 367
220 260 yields 368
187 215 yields 439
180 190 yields 432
